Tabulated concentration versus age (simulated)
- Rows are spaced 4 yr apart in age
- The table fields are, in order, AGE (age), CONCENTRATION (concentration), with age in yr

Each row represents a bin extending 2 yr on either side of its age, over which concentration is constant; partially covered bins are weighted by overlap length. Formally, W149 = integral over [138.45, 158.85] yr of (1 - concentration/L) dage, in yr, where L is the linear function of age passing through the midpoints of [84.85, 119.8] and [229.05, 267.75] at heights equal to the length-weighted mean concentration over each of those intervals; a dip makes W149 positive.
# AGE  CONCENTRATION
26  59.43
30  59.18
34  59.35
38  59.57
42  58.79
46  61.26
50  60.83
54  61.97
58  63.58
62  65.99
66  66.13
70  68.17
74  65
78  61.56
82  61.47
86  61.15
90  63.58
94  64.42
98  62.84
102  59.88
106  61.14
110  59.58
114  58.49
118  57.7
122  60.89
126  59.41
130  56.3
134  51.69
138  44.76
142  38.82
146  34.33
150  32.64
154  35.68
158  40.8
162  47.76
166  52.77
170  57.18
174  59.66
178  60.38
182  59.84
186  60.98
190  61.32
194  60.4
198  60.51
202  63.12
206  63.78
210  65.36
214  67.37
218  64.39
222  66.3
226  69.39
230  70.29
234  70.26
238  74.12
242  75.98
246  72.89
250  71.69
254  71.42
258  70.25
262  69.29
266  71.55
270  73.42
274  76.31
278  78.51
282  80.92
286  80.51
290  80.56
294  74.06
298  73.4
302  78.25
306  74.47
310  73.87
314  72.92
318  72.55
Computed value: 8.73 yr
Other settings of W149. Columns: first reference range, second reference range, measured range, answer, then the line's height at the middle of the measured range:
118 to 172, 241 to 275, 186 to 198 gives -0.6 yr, 57.9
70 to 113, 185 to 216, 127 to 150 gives 6.6 yr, 62.5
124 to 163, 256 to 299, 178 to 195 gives -2.0 yr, 54.2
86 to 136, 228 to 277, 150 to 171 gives 6.3 yr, 64.2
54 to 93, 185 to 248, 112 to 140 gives 4.0 yr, 65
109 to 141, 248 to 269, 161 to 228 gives 2.3 yr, 63.5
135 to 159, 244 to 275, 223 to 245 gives -2.5 yr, 64.3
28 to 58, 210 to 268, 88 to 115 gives 0.8 yr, 63.3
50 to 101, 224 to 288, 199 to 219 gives 1.8 yr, 71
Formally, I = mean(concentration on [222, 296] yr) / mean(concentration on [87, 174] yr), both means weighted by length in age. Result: 1.40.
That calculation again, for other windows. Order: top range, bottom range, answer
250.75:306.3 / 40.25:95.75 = 1.19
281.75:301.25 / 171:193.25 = 1.29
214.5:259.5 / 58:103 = 1.11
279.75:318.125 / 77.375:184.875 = 1.41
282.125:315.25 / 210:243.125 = 1.10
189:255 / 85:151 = 1.23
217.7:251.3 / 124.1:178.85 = 1.48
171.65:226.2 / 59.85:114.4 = 1.00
